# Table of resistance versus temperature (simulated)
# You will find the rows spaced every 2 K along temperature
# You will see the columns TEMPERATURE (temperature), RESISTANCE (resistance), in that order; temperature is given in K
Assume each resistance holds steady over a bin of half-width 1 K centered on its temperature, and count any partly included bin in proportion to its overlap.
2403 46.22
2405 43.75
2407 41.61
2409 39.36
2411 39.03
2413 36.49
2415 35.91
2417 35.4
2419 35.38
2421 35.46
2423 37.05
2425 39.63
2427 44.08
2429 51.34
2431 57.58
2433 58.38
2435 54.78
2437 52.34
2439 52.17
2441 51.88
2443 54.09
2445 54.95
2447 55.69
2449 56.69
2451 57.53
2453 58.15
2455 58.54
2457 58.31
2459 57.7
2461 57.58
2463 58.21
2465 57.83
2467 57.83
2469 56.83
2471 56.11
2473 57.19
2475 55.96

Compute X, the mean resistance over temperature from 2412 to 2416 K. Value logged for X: 36.2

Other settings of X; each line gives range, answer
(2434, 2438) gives 53.6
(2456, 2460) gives 58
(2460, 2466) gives 57.9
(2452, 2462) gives 58.1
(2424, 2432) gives 48.2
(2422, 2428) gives 40.3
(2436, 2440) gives 52.3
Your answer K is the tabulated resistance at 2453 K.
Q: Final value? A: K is 58.15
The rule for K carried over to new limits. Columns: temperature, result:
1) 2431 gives 57.58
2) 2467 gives 57.83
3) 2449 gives 56.69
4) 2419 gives 35.38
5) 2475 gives 55.96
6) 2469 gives 56.83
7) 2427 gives 44.08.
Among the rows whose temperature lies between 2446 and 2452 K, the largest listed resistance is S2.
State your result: 57.53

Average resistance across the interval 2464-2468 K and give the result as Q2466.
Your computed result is 57.8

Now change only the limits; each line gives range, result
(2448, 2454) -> 57.5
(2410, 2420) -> 36.4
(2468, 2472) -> 56.5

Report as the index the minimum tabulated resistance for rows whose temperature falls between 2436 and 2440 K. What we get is 52.17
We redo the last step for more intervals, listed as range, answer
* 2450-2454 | 57.53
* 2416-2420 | 35.38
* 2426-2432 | 44.08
